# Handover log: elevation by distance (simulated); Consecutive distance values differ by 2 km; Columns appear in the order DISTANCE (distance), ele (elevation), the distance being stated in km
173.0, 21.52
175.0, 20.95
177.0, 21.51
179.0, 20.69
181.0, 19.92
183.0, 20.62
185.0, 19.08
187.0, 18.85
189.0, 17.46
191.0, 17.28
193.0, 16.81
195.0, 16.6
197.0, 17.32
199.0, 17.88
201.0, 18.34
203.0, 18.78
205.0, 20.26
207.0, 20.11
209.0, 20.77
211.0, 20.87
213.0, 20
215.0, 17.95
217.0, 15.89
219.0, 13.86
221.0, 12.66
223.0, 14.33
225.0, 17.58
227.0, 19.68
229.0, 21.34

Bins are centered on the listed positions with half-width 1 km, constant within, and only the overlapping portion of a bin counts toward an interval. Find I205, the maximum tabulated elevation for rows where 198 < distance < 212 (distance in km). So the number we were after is 20.87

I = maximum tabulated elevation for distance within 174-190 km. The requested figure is 21.51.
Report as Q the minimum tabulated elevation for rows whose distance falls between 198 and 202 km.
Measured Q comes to 17.88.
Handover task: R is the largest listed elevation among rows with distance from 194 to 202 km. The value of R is 18.34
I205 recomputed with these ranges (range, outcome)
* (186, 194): 18.85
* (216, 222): 15.89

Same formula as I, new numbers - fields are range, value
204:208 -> 20.26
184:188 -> 19.08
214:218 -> 17.95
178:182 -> 20.69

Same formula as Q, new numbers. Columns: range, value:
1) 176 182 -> 19.92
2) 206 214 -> 20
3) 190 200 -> 16.6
